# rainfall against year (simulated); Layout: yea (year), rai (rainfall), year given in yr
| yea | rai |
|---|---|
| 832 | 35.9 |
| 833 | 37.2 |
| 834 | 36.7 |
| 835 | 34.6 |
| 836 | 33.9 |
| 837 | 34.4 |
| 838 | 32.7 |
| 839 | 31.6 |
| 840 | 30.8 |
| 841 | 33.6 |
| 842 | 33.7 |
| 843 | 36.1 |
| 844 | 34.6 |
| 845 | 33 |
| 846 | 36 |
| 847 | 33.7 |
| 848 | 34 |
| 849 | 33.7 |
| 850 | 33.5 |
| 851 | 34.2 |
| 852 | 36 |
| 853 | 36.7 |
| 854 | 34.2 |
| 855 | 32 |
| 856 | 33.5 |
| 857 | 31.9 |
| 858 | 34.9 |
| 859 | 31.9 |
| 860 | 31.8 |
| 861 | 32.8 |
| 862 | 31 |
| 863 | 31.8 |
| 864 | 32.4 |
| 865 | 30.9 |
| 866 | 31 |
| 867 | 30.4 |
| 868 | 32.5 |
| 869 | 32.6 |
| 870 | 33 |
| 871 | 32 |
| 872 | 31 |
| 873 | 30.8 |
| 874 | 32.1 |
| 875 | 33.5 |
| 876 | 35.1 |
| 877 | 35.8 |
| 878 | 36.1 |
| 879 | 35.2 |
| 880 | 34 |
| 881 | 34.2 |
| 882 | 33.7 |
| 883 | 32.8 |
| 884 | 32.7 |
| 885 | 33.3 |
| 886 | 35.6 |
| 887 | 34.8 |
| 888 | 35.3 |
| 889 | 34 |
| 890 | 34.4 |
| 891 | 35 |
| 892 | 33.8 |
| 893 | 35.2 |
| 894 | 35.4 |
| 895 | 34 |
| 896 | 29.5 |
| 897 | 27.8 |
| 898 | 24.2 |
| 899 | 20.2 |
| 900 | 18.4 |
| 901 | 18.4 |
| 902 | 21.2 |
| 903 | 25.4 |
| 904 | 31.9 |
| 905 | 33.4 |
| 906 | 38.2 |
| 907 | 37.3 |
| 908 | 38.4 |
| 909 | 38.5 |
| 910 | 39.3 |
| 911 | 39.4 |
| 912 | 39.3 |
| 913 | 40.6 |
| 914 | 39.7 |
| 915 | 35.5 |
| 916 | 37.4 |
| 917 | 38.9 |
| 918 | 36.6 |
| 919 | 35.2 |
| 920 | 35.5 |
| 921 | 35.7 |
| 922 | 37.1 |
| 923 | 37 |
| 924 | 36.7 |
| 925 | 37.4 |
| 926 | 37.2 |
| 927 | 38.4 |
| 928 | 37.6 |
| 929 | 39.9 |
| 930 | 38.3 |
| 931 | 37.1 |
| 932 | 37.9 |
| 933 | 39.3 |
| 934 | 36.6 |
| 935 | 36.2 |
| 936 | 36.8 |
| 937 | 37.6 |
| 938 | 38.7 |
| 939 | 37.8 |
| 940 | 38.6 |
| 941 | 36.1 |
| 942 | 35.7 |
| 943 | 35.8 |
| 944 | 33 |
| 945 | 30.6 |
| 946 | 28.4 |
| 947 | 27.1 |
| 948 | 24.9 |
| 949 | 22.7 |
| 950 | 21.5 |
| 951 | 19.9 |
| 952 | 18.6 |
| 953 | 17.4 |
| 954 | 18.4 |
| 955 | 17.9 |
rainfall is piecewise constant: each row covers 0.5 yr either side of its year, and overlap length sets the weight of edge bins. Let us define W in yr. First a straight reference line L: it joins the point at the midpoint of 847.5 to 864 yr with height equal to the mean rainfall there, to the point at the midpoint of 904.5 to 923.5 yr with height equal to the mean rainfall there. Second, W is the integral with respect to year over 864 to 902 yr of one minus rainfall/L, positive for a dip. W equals 3.8 yr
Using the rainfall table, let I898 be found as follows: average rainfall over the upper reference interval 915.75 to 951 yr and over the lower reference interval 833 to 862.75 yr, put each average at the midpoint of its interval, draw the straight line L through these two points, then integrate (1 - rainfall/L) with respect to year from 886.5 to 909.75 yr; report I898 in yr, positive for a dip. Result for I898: 2.2 yr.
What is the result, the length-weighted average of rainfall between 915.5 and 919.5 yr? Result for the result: 37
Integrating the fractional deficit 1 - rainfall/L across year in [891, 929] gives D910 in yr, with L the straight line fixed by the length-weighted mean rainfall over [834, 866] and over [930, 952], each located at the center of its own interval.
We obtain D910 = -1.2 yr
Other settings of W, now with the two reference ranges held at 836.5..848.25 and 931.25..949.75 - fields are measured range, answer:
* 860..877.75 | 0.8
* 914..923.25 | -0.8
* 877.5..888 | -0.2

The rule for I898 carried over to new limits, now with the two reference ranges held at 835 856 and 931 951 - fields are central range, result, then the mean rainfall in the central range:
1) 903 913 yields -1.0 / 36.9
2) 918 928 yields -1.0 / 36.7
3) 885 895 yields -0.3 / 34.7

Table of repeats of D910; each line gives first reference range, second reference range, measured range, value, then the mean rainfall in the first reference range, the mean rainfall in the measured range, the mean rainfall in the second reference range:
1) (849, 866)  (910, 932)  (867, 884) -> 0.5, 33.1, 33.3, 37.7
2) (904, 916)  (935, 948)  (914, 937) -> -0.7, 37.9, 37.3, 34.4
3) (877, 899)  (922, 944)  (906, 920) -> -1.0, 33.1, 38.1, 37.4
